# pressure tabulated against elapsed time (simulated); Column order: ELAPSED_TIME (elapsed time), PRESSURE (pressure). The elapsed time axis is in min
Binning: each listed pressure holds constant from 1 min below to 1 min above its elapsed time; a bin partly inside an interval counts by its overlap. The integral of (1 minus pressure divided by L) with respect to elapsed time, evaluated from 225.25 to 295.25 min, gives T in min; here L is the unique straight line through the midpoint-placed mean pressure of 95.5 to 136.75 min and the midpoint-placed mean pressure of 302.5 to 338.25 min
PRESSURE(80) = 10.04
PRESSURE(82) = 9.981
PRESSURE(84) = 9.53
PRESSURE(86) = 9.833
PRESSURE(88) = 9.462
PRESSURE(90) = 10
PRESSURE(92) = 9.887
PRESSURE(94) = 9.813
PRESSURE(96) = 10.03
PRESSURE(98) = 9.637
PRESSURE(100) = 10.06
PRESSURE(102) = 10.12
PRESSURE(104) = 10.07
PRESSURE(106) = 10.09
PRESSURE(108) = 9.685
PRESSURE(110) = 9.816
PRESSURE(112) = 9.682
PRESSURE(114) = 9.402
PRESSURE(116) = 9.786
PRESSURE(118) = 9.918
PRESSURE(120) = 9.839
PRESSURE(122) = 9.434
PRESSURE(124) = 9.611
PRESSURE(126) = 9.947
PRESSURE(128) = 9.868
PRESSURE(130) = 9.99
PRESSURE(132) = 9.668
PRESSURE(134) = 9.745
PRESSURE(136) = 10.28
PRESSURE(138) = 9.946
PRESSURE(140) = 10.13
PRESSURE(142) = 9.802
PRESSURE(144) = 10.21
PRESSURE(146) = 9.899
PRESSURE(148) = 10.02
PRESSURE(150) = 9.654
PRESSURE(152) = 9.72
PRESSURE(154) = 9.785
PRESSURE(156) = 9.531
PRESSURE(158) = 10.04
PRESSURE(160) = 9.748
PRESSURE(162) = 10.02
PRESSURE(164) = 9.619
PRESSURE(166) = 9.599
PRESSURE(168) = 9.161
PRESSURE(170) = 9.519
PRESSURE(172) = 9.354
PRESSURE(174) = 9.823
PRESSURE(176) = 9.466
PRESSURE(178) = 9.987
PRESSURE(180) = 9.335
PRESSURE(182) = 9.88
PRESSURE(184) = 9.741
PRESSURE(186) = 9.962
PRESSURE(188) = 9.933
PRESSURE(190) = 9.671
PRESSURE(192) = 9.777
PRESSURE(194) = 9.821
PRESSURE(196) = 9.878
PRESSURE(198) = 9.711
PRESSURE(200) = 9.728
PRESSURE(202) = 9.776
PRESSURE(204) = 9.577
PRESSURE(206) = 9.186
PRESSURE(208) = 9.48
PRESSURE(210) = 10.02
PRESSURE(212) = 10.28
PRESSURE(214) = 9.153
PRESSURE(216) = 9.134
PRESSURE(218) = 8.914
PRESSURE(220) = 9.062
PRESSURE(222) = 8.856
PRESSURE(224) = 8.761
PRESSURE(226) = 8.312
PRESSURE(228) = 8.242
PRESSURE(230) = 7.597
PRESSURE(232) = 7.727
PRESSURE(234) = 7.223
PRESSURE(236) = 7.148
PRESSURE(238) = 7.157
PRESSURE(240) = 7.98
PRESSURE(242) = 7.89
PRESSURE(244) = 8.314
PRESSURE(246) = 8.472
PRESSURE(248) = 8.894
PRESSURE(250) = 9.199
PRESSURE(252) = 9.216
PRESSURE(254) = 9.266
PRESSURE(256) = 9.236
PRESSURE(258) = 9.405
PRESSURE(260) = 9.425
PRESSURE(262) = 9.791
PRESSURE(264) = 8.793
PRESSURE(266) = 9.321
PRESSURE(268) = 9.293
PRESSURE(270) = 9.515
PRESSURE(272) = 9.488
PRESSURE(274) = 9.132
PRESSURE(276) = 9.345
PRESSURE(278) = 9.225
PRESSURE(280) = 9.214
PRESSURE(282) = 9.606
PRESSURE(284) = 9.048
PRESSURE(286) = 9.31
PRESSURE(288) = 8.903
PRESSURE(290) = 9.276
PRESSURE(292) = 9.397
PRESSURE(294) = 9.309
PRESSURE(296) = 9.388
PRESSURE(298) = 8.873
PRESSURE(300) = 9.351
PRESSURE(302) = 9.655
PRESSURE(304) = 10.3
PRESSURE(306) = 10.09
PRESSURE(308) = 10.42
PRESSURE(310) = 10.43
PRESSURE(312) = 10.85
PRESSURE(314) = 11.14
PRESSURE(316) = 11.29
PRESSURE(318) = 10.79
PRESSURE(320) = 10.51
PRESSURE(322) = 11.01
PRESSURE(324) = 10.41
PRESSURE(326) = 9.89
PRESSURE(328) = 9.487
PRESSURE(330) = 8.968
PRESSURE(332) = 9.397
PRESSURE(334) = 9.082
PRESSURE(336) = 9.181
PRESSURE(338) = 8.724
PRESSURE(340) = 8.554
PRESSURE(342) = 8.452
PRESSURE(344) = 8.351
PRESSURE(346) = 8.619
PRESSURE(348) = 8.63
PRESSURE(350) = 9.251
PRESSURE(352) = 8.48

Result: 8.5 min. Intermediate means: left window 9.84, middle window 8.82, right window 10.1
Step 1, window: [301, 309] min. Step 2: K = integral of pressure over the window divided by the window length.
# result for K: 10.1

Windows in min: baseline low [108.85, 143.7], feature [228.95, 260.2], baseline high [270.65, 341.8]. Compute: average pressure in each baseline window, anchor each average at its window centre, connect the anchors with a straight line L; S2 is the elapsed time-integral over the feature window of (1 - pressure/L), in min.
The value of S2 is 4.4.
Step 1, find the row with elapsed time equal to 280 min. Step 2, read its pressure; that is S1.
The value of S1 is 9.214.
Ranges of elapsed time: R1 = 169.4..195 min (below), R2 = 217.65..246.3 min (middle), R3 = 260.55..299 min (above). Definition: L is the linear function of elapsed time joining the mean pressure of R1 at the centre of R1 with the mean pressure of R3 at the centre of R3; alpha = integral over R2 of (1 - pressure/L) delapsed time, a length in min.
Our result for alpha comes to 4.3 min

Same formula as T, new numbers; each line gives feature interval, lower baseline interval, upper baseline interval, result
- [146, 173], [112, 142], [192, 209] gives 0.18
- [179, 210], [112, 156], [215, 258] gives -2.42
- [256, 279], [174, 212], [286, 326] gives 1.41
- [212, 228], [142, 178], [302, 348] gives 1.34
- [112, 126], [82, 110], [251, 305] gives 0.16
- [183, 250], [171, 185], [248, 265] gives 3.66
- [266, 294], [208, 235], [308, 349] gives -0.07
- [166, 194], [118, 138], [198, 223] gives -0.24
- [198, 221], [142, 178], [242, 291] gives -0.06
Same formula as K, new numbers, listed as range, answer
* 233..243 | 7.48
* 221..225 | 8.81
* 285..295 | 9.24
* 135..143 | 10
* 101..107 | 10.1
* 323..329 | 9.93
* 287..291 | 9.09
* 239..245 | 8.06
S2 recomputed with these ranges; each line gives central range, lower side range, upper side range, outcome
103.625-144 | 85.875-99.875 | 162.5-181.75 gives -0.49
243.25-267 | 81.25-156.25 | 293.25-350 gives 1.49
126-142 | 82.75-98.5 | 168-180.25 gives -0.45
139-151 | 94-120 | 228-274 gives -0.52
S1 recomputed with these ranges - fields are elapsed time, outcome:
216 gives 9.134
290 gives 9.276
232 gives 7.727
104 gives 10.07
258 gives 9.405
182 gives 9.88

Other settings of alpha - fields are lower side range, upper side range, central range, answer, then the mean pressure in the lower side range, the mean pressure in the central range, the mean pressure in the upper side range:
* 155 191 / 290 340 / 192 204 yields -0.1 min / 9.69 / 9.77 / 9.87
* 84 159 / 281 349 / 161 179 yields 0.3 min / 9.84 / 9.62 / 9.61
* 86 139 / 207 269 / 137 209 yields -3.2 min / 9.84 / 9.74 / 8.76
